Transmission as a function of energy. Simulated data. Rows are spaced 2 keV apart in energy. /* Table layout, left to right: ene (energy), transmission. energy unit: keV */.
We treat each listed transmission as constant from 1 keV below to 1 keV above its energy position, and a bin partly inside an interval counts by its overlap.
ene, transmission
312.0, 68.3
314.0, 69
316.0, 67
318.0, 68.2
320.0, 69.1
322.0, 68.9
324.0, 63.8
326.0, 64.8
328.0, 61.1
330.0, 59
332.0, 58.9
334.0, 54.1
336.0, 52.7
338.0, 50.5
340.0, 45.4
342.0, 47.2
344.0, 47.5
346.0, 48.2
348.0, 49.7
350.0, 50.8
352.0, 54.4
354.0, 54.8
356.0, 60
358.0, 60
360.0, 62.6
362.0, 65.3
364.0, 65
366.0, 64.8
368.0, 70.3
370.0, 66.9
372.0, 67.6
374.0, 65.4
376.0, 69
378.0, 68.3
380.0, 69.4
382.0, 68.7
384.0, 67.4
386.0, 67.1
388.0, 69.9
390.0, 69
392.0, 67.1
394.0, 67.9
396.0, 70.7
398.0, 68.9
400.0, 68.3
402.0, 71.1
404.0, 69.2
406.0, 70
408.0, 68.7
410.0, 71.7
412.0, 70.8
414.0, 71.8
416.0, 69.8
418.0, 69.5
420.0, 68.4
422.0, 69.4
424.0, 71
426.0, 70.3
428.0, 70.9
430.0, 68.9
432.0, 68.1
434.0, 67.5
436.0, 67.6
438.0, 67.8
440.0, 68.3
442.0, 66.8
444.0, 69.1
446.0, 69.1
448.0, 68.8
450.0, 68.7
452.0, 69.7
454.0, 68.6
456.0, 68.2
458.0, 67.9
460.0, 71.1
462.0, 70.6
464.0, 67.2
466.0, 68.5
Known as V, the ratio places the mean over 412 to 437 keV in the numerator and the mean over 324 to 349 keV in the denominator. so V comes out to 1.3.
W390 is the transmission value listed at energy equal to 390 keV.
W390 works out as 69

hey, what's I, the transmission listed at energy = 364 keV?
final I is 65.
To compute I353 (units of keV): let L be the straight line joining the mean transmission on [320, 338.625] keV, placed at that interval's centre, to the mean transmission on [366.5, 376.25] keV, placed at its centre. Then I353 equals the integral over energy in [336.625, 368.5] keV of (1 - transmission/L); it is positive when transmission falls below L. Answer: 4.3 keV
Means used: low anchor 60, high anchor 67.6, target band 55.8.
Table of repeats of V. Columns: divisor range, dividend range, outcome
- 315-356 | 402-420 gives 1.23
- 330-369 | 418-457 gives 1.23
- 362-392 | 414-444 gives 1.02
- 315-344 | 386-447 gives 1.17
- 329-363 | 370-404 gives 1.26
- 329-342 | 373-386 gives 1.28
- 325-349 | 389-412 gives 1.30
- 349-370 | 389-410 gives 1.13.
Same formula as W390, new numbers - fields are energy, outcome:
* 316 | 67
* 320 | 69.1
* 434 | 67.5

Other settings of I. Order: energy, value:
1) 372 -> 67.6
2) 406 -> 70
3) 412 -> 70.8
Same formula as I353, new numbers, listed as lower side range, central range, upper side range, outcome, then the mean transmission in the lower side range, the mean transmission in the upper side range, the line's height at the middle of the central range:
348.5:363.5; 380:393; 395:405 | -0.4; 58.2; 69.6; 66.1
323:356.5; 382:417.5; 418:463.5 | -3.6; 54.2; 68.9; 63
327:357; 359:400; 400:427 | -3.8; 53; 70.1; 61.9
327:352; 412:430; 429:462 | -1.5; 52.2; 68.6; 64.8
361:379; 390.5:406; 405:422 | 0.0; 67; 70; 69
